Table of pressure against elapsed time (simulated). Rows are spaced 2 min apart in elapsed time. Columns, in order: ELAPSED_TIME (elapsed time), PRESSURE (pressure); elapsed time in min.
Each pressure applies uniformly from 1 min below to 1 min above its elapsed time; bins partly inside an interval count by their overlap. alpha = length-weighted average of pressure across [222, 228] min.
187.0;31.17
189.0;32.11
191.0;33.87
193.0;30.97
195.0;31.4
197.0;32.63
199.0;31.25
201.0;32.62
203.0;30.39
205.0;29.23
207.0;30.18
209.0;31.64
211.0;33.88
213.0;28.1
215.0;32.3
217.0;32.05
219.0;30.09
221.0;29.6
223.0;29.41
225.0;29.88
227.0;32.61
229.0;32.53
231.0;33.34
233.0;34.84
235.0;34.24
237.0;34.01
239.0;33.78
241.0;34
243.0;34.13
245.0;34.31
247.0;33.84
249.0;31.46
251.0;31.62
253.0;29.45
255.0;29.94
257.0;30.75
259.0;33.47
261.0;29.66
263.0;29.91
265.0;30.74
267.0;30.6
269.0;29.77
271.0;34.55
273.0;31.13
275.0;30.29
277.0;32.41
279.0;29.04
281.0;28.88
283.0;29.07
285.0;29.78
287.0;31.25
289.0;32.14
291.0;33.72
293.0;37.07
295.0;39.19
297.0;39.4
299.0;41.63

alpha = 30.6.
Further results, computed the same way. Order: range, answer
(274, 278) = 31.3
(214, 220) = 31.5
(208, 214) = 31.2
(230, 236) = 34.1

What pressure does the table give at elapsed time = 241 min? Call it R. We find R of 34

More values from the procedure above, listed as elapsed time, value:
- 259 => 33.47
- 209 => 31.64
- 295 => 39.19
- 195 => 31.4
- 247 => 33.84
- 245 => 34.31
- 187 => 31.17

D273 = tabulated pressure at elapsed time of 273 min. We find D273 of 31.13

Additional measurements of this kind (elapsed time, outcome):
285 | 29.78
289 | 32.14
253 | 29.45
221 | 29.6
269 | 29.77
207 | 30.18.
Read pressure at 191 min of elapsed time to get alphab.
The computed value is 33.87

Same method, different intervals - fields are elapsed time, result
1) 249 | 31.46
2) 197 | 32.63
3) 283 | 29.07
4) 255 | 29.94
